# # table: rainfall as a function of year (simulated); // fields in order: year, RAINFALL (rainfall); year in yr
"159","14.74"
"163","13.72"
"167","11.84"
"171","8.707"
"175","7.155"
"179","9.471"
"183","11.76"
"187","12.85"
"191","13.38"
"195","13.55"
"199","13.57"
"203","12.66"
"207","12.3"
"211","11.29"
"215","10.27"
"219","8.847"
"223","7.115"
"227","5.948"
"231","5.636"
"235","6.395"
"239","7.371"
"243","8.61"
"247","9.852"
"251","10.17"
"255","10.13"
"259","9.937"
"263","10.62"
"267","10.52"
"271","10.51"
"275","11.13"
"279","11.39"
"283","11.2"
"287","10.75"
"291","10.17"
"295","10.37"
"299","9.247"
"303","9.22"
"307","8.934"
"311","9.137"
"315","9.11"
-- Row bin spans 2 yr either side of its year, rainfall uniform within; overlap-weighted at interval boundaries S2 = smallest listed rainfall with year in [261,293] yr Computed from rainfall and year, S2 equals 10.17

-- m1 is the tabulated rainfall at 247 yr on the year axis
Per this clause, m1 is 9.852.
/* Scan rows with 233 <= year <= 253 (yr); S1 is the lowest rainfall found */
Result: 6.395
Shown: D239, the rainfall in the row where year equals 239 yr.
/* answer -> 7.371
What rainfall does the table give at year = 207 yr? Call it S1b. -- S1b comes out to 12.3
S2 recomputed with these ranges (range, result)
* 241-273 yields 8.61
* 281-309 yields 8.934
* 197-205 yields 12.66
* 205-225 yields 7.115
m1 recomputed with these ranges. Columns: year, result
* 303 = 9.22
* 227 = 5.948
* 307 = 8.934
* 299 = 9.247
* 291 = 10.17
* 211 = 11.29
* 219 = 8.847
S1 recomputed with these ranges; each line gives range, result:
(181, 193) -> 11.76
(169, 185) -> 7.155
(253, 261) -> 9.937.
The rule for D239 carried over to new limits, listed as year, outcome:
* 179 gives 9.471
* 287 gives 10.75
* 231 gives 5.636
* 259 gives 9.937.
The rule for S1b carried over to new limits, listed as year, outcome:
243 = 8.61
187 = 12.85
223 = 7.115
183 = 11.76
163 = 13.72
